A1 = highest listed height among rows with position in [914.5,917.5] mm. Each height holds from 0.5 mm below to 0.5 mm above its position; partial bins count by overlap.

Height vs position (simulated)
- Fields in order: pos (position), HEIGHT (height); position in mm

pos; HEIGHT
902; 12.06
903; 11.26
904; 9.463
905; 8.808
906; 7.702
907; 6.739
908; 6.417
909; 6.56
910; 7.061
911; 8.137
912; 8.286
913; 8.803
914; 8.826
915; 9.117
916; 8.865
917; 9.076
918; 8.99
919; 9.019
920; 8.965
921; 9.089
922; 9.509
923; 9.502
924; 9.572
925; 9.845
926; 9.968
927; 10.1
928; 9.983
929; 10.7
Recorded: 9.117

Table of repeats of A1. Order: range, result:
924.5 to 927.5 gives 10.1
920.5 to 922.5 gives 9.509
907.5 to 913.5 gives 8.803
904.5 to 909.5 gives 8.808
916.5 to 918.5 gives 9.076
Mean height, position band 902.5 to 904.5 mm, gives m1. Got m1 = 10.4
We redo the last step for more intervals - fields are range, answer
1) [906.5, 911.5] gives 6.98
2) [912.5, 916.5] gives 8.9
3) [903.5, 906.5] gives 8.66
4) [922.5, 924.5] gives 9.54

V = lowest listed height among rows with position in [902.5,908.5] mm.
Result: 6.417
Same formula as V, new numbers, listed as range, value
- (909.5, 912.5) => 7.061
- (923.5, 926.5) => 9.572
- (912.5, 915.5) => 8.803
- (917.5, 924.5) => 8.965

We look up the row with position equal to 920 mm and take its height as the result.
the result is 8.965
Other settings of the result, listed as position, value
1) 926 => 9.968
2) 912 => 8.286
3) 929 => 10.7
